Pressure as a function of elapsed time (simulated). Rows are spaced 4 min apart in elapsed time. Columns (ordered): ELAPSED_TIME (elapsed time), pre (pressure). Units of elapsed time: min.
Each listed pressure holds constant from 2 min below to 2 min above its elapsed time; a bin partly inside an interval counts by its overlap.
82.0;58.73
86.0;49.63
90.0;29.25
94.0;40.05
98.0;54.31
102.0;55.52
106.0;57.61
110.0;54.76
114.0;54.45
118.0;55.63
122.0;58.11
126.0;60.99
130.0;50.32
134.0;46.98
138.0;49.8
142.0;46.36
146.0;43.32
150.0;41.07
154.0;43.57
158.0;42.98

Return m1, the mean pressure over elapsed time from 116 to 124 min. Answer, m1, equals 56.9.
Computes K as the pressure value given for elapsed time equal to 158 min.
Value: 42.98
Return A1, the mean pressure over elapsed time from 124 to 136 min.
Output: 52.8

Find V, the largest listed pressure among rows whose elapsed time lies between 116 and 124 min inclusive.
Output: 58.11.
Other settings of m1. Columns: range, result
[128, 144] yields 48.4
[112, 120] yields 55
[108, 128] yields 56.8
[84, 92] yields 39.4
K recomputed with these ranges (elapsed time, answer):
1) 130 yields 50.32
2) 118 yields 55.63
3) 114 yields 54.45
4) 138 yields 49.8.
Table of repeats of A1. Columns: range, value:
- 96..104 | 54.9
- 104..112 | 56.2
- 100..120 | 55.6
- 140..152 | 43.6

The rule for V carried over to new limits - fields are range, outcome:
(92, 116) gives 57.61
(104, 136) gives 60.99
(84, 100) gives 54.31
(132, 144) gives 49.8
